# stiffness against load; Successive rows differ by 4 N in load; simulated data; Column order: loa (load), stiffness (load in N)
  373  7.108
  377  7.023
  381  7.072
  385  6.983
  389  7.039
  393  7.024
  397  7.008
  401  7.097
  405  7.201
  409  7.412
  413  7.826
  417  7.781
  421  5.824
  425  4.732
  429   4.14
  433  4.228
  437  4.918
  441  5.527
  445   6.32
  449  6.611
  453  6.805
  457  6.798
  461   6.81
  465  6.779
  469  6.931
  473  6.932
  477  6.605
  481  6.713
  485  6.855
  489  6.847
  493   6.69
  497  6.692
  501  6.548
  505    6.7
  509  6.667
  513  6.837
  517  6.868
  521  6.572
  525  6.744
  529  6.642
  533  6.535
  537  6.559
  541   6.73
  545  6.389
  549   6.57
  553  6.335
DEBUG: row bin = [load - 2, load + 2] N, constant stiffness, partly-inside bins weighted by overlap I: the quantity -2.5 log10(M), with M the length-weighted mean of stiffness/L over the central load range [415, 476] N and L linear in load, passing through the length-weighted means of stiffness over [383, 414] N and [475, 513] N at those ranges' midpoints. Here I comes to 0.143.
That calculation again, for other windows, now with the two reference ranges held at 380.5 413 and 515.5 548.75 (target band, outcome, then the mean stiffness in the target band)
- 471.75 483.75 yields 0.01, 6.75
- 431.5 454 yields 0.21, 5.72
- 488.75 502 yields 0.01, 6.69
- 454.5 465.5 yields 0.02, 6.8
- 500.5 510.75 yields 0.01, 6.65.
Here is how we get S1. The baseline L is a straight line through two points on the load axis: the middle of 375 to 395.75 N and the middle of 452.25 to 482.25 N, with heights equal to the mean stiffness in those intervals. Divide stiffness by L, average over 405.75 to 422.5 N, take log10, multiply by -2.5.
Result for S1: -0.05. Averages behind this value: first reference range 7.03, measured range 7.25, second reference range 6.8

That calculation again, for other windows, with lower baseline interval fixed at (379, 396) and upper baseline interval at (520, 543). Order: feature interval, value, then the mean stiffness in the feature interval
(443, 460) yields 0.033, 6.64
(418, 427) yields 0.241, 5.56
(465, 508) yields 0.001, 6.75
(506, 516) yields -0.011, 6.76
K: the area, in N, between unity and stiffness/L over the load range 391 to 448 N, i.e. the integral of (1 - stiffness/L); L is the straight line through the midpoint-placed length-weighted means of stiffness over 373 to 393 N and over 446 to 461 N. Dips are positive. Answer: 5.4 N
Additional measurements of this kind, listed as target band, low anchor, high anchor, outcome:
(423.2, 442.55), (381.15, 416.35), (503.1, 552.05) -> 6.5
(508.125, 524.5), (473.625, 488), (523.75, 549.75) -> -0.2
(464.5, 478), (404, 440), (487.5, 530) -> -0.9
